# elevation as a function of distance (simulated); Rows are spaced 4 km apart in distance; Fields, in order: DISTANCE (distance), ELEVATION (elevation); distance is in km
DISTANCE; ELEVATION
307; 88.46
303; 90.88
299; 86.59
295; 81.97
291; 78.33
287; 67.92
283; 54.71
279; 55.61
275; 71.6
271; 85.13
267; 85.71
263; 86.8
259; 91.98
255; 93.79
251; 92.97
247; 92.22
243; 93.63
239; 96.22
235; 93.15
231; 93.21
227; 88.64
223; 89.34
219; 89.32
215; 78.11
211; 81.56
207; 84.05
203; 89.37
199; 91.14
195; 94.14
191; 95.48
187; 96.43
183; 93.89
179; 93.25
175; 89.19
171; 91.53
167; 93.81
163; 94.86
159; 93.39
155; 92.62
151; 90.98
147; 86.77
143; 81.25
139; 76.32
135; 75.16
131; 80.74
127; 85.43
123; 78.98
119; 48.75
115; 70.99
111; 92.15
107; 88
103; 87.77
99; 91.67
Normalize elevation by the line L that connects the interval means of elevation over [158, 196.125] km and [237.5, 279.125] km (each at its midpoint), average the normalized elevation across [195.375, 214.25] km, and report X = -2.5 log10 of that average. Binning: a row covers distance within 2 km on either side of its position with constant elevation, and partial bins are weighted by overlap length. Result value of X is 0.06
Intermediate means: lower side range 93.6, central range 86.6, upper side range 87.2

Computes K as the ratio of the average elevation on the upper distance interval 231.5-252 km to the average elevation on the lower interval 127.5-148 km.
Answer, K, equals 1.17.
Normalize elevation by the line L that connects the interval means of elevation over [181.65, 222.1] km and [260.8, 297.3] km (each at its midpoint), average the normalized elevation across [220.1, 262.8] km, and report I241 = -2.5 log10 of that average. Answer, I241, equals -0.13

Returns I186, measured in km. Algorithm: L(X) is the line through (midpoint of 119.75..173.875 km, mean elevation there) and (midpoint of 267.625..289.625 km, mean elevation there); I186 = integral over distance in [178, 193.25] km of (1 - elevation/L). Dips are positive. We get -2.7 km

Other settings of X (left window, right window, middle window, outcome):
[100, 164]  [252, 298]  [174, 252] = -0.14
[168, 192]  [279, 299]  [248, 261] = -0.19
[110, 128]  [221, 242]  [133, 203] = -0.10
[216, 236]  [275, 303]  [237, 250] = -0.11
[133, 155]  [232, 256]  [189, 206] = -0.04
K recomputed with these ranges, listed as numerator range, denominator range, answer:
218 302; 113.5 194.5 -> 0.98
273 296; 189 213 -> 0.76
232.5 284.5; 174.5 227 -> 0.94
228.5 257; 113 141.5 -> 1.27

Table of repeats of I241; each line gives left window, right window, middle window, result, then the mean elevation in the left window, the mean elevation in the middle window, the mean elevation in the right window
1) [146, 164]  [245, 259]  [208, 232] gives 0.075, 91.8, 86.3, 92.8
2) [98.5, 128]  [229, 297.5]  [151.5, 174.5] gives -0.149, 79.7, 92.8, 83.3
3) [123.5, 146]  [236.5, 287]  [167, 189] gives -0.149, 80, 92.9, 82.8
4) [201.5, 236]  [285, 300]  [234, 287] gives -0.013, 87.2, 83.3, 78.2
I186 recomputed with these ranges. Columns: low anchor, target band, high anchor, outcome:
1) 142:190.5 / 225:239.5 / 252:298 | -1.6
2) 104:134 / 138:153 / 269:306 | -1.3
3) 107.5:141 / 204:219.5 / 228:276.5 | 0.5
